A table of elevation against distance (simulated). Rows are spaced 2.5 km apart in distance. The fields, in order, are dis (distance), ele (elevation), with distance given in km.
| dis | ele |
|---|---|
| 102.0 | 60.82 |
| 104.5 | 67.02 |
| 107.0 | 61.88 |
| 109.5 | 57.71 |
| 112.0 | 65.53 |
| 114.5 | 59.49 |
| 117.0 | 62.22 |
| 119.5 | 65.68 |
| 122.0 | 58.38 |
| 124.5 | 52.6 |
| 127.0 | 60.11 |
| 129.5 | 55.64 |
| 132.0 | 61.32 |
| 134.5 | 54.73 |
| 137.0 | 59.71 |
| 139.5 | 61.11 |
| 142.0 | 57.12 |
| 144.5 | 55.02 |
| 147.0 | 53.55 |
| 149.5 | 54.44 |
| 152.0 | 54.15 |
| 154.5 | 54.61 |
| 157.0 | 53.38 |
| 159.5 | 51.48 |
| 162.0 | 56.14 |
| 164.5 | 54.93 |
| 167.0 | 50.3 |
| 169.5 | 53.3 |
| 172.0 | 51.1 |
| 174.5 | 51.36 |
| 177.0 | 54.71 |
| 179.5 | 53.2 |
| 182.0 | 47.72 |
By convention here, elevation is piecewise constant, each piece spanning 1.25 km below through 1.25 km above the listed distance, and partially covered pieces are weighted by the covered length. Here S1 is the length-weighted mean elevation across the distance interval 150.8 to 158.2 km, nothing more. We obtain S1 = 54.1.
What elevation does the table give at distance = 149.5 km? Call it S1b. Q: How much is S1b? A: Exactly 54.44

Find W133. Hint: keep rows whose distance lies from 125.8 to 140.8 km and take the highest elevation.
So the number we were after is 61.32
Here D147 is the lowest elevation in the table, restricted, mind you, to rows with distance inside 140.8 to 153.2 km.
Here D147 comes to 53.55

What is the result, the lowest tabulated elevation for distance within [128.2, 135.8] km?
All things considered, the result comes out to 54.73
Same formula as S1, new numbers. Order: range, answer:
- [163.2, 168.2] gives 52.7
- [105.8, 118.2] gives 61.4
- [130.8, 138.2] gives 58.6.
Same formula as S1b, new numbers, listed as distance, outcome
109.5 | 57.71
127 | 60.11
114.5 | 59.49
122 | 58.38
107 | 61.88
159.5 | 51.48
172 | 51.1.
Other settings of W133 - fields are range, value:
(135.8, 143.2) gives 61.11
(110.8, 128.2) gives 65.68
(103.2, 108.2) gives 67.02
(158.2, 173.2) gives 56.14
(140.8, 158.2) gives 57.12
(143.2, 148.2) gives 55.02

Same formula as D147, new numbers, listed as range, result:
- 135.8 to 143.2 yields 57.12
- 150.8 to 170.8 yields 50.3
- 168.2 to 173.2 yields 51.1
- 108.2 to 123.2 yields 57.71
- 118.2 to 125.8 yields 52.6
